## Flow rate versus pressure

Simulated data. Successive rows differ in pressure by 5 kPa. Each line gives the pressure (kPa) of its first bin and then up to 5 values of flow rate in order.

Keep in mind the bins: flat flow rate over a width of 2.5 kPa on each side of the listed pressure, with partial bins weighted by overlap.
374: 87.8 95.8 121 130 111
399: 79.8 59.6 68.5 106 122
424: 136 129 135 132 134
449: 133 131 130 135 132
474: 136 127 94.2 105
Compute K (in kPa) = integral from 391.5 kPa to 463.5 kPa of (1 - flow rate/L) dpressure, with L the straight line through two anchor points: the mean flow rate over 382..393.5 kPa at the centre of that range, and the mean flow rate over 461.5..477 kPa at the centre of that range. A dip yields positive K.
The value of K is 7.6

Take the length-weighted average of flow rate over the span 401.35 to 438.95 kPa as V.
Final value 109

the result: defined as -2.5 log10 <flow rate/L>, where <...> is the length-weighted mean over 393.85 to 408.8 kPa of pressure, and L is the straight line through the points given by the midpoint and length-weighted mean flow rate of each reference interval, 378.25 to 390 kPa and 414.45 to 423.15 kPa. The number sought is 0.472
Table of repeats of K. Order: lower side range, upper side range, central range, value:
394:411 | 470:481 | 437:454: -3.8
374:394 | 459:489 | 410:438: -1.4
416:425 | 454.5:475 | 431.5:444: -0.4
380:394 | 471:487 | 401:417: 5.4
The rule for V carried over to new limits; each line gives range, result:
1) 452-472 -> 132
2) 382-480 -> 119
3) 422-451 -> 133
